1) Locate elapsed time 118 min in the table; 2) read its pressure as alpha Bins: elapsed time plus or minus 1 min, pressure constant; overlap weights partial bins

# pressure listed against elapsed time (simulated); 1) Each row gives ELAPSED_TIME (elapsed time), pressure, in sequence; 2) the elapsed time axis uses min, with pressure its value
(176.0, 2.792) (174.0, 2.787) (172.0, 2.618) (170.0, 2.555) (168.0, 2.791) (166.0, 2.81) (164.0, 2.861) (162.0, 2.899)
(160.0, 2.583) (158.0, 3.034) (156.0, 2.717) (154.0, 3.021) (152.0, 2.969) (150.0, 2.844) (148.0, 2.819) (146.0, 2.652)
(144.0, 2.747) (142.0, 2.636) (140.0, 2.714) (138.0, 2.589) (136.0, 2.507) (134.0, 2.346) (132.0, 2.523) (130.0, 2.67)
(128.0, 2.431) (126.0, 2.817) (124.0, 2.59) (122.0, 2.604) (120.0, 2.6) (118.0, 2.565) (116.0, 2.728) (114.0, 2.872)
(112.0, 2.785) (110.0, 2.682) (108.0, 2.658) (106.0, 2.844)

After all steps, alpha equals 2.565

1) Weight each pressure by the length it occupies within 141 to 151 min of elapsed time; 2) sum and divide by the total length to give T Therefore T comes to 2.74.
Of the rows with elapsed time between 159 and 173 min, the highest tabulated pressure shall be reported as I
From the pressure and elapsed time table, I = 2.899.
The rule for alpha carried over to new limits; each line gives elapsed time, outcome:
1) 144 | 2.747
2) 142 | 2.636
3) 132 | 2.523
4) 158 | 3.034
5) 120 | 2.6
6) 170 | 2.555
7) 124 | 2.59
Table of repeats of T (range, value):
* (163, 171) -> 2.75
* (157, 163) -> 2.84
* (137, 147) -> 2.67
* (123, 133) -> 2.61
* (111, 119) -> 2.74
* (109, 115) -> 2.78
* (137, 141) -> 2.65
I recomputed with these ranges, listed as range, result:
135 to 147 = 2.747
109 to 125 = 2.872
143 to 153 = 2.969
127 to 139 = 2.67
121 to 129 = 2.817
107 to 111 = 2.682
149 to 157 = 3.021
